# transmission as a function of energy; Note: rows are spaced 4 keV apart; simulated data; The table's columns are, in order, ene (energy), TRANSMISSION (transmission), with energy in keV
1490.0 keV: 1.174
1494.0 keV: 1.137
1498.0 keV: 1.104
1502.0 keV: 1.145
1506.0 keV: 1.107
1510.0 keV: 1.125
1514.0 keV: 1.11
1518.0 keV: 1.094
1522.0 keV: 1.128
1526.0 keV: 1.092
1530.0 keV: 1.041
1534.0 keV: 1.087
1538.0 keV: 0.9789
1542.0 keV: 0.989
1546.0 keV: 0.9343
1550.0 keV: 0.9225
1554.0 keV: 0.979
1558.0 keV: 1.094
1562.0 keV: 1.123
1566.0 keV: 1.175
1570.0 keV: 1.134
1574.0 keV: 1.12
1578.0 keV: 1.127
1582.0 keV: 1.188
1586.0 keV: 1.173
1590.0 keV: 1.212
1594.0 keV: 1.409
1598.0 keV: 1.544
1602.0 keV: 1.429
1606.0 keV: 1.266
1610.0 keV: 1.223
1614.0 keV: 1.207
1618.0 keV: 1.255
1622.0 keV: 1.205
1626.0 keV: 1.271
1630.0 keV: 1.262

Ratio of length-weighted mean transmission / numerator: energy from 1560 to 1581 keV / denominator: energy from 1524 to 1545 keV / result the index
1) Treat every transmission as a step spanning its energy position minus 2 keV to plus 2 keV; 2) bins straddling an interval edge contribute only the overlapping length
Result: 1.10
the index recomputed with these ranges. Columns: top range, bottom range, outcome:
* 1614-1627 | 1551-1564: 1.17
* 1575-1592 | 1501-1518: 1.05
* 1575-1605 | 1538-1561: 1.30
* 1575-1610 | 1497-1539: 1.17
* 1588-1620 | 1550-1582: 1.20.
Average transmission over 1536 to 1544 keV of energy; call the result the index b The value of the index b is 0.984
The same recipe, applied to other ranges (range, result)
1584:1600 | 1.33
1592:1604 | 1.46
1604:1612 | 1.24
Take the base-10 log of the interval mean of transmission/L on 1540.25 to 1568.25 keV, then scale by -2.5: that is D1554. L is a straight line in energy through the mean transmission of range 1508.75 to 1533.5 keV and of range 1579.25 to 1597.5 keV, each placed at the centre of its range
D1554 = 0.15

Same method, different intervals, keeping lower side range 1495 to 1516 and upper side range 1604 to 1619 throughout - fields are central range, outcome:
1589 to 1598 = -0.13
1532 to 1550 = 0.17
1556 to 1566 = 0.06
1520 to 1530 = 0.04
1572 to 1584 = 0.05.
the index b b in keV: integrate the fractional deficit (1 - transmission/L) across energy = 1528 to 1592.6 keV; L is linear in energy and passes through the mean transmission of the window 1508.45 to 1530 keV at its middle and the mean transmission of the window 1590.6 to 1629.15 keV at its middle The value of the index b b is 6.1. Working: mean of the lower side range 1.1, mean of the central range 1.08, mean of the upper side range 1.31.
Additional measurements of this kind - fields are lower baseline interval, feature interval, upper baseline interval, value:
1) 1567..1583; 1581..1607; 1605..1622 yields -3.0 keV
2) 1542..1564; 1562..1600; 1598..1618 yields -2.1 keV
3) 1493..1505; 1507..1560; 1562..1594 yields 4.7 keV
